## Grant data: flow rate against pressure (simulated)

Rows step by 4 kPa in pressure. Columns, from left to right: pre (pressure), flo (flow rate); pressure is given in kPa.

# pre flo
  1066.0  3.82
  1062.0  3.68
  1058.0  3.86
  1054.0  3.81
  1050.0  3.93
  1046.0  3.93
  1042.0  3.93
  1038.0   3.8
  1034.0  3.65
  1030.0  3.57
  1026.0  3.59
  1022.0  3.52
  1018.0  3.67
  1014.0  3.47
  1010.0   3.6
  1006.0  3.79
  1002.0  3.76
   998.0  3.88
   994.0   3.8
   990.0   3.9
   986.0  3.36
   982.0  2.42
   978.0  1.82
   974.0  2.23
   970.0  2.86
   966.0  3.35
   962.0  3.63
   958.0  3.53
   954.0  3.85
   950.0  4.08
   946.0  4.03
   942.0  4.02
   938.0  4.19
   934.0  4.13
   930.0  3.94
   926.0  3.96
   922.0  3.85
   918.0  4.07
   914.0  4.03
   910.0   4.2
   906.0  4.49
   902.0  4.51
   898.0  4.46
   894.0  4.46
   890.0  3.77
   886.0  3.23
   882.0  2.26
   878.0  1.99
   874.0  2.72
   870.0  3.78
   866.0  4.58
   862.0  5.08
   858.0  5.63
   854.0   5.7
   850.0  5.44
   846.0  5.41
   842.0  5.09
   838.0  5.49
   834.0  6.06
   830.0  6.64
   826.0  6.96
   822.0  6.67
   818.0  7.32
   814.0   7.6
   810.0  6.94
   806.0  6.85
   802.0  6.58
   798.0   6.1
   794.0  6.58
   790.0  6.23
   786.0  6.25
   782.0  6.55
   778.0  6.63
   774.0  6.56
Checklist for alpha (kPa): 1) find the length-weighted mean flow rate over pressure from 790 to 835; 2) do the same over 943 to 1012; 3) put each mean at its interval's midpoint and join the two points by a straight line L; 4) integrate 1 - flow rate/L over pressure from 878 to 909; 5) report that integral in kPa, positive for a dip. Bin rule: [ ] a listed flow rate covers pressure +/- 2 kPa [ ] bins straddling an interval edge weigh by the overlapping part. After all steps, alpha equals 7.9 kPa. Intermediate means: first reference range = 6.75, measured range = 3.77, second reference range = 3.41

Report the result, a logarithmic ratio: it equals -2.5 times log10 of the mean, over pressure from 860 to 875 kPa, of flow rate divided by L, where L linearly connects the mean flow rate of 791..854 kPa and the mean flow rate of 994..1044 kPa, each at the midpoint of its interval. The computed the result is 0.361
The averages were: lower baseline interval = 6.36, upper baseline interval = 3.69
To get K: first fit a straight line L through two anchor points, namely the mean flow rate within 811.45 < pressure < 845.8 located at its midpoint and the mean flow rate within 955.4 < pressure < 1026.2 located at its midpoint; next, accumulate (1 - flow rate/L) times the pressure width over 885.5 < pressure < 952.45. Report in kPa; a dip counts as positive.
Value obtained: 8.3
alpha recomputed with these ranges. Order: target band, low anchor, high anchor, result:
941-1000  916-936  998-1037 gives 6.9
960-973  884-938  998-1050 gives 2.3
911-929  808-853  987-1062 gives 4.0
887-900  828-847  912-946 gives 1.5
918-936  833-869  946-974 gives 0.3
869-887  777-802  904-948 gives 8.0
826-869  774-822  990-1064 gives 3.7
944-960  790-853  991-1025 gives 2.2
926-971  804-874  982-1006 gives 5.1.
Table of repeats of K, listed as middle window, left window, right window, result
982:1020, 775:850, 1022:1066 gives 5.60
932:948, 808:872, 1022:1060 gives 2.47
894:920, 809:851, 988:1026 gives 4.44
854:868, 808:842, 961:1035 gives 1.79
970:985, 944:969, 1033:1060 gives 5.66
